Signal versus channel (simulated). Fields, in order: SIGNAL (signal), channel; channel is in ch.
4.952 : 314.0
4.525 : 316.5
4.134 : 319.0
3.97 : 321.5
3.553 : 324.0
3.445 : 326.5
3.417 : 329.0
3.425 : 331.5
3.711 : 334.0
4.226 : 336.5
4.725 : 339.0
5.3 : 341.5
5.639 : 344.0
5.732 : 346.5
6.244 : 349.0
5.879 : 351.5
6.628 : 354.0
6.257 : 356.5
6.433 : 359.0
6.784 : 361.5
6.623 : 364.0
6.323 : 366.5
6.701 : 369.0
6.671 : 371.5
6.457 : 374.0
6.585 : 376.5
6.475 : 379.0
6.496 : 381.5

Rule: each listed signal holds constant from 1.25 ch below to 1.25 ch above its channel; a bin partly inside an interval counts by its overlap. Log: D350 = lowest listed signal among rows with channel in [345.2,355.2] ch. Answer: 5.732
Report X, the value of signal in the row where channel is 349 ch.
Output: 6.244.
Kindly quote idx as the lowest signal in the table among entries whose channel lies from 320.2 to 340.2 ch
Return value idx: 3.417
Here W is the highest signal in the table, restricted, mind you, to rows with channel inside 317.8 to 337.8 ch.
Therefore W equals 4.226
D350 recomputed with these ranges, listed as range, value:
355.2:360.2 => 6.257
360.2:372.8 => 6.323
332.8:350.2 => 3.711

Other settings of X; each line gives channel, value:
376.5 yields 6.585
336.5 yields 4.226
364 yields 6.623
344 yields 5.639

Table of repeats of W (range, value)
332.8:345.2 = 5.639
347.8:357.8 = 6.628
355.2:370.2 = 6.784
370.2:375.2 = 6.671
